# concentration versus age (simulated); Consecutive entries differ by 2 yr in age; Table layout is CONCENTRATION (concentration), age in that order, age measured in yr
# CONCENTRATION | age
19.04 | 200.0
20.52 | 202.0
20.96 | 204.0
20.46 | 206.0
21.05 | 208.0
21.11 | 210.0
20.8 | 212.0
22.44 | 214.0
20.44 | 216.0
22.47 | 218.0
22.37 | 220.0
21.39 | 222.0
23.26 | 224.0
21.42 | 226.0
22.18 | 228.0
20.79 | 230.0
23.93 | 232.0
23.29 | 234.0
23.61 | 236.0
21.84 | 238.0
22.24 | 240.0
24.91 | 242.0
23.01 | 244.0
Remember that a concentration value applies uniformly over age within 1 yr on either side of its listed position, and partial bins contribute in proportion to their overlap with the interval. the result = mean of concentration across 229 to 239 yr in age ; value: 22.7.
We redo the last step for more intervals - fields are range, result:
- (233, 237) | 23.4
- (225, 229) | 21.8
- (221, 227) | 22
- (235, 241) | 22.6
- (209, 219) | 21.5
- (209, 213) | 21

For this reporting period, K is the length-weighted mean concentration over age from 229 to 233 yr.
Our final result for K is 22.4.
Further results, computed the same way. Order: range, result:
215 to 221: 21.8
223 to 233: 22.3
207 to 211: 21.1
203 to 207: 20.7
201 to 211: 20.8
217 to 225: 22.4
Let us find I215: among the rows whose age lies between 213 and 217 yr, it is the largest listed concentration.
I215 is 22.44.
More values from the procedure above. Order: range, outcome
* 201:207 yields 20.96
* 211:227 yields 23.26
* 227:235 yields 23.93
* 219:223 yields 22.37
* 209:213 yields 21.11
